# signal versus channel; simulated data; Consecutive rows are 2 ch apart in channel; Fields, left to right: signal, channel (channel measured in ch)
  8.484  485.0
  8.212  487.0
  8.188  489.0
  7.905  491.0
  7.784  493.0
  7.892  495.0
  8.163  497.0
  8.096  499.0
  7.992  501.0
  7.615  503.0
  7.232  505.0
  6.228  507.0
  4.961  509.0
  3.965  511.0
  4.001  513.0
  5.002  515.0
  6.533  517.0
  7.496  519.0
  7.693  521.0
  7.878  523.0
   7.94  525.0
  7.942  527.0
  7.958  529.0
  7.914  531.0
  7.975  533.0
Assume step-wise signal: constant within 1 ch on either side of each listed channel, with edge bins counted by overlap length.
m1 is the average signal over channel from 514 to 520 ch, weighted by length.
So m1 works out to 6.34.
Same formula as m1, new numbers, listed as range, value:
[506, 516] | 4.83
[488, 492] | 8.05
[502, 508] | 7.03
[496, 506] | 7.82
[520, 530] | 7.88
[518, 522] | 7.59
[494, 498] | 8.03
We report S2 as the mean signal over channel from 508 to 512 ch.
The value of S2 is 4.46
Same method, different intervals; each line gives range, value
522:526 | 7.91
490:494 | 7.84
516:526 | 7.51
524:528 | 7.94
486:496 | 8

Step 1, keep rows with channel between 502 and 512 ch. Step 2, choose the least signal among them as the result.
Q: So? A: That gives 3.965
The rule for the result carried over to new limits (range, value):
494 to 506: 7.232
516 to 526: 6.533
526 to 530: 7.942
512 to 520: 4.001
